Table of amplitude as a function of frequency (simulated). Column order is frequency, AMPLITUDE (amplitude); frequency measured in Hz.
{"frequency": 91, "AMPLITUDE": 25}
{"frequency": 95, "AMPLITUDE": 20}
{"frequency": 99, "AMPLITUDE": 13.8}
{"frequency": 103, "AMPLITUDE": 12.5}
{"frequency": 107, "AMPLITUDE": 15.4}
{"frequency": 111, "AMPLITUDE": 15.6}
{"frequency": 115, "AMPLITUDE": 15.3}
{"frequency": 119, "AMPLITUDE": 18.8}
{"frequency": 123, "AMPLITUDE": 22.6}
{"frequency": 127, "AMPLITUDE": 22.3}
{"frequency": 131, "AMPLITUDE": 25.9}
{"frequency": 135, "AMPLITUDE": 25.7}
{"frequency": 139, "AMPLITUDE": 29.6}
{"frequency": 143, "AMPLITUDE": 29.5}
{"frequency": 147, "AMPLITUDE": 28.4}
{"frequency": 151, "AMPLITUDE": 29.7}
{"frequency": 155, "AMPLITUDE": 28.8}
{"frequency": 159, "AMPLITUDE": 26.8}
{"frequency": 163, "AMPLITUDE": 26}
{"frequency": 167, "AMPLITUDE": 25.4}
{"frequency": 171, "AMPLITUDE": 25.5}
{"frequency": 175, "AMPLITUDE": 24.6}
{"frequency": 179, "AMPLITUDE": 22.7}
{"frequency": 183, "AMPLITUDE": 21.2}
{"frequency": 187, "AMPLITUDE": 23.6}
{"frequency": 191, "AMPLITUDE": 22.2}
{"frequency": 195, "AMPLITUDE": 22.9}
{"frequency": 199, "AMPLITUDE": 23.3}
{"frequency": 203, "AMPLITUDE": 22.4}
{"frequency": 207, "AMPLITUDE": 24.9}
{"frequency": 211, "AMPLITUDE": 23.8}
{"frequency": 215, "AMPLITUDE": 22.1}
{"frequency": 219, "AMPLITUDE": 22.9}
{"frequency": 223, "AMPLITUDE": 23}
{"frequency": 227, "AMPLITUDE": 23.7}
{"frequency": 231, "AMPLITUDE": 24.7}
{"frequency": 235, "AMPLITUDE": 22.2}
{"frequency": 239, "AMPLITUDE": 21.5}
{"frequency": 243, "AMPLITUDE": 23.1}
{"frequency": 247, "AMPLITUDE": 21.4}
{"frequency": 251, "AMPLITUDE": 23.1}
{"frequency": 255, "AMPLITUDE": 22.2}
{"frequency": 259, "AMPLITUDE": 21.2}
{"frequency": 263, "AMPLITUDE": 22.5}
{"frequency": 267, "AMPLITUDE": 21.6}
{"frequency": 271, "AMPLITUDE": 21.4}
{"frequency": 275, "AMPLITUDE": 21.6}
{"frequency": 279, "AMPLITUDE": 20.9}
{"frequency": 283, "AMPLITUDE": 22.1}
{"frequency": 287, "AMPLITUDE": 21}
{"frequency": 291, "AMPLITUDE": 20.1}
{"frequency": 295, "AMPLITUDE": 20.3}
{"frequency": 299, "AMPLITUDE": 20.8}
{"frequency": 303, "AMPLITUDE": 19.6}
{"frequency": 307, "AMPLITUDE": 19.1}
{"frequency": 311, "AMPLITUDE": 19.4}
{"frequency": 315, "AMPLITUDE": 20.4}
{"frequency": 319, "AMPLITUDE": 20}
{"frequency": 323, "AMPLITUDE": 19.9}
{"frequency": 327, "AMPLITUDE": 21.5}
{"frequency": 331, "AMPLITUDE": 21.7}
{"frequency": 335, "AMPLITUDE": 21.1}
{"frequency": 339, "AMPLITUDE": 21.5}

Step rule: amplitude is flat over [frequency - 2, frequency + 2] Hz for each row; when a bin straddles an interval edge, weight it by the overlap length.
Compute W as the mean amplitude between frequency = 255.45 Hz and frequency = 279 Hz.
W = 21.6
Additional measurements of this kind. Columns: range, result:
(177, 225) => 22.9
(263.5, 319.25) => 20.7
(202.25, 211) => 23.9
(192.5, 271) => 22.7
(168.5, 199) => 23.3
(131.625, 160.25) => 28.3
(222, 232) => 23.8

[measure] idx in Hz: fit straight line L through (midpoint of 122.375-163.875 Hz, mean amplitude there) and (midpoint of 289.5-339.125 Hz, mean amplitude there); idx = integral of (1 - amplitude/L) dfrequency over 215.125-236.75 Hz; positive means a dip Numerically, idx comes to 0.5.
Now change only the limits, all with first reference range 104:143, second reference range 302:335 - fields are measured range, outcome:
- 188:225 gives -3.8 Hz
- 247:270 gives -1.6 Hz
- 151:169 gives -5.0 Hz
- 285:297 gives 0.0 Hz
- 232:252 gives -1.6 Hz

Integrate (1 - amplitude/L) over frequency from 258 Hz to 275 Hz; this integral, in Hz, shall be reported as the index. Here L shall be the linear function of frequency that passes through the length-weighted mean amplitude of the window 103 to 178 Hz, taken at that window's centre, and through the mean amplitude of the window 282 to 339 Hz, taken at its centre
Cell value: -0.25 Hz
